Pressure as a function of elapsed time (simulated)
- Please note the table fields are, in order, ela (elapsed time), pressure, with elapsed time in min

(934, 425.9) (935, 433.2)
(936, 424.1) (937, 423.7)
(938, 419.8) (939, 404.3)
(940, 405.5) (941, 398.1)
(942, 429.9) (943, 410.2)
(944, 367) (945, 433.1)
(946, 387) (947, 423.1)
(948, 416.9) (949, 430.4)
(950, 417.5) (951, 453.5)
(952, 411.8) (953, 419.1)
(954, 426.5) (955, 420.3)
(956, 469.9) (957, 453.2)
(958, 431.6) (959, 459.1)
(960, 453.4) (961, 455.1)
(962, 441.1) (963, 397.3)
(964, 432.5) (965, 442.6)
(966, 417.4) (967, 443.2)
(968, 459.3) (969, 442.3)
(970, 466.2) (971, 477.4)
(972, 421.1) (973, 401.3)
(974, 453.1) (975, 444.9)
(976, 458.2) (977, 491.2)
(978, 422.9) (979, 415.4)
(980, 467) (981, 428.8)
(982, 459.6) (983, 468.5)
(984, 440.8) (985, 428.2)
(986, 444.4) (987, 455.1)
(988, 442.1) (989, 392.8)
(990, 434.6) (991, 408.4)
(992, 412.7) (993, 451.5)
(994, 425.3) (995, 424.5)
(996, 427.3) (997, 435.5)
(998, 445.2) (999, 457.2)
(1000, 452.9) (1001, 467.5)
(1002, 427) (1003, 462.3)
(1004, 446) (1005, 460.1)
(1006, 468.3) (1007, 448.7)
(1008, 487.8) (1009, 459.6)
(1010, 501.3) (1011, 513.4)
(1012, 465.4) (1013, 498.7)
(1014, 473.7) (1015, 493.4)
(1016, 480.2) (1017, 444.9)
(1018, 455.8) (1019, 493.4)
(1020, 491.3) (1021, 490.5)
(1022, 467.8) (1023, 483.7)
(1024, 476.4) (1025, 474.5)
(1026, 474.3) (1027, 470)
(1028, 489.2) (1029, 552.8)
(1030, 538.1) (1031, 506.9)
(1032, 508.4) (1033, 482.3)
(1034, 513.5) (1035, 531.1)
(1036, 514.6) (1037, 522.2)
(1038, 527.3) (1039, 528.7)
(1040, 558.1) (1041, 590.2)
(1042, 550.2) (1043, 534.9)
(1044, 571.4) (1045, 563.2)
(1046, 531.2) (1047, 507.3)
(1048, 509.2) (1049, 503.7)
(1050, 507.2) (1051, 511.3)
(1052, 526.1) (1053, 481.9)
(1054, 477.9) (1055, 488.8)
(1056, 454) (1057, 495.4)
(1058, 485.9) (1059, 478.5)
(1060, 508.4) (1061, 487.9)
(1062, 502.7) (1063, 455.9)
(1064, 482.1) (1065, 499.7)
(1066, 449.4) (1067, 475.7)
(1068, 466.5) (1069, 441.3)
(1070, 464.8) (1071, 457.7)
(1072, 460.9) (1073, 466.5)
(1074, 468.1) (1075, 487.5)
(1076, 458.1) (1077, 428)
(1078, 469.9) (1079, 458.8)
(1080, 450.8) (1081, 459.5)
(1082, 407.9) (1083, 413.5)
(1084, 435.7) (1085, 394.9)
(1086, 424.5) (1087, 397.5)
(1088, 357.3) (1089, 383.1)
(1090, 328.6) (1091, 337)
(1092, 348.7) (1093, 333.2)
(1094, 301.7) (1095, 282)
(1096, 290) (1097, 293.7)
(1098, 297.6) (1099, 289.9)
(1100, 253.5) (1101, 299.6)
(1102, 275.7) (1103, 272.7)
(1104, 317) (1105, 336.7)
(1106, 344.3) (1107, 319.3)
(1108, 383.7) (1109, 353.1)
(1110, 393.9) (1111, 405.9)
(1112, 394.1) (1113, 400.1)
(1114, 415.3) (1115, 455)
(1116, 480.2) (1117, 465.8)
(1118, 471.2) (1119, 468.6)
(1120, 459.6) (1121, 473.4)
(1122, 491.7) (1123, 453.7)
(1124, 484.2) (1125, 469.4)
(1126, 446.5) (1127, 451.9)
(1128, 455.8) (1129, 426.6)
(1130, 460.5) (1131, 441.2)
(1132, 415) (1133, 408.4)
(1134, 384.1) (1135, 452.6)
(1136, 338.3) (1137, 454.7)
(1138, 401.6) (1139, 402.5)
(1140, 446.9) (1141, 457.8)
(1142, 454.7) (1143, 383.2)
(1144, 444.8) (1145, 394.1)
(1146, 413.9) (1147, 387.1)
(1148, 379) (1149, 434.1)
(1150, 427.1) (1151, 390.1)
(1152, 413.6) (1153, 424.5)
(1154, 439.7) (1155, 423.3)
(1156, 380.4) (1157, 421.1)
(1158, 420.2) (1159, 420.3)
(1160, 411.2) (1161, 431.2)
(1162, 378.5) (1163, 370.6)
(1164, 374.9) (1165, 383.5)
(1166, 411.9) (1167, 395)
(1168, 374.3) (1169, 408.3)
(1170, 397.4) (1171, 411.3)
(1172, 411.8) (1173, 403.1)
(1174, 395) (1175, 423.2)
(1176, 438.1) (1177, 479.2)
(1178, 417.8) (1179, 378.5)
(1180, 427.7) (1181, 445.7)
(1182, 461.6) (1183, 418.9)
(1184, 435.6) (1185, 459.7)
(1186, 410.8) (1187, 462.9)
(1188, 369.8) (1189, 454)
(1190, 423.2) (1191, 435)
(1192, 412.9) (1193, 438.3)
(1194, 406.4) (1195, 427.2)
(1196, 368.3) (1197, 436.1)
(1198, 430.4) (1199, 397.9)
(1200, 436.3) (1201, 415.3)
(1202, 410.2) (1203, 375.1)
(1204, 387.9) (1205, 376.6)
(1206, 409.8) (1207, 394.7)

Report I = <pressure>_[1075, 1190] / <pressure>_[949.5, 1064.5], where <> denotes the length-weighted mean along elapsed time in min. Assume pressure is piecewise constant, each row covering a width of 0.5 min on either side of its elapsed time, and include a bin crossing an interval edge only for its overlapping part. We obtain 0.9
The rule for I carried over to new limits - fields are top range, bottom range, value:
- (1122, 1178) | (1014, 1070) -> 0.84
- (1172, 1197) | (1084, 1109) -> 1.29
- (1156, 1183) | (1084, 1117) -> 1.17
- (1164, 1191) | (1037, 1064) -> 0.82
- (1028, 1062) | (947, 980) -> 1.18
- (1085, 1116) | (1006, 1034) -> 0.71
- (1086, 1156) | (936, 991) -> 0.91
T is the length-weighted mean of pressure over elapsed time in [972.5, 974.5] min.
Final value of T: 427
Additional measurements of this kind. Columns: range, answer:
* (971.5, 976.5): 436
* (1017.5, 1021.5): 483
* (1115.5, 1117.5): 473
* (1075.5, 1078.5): 452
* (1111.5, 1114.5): 403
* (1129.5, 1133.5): 431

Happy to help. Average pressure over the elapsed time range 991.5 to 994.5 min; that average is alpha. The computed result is 430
